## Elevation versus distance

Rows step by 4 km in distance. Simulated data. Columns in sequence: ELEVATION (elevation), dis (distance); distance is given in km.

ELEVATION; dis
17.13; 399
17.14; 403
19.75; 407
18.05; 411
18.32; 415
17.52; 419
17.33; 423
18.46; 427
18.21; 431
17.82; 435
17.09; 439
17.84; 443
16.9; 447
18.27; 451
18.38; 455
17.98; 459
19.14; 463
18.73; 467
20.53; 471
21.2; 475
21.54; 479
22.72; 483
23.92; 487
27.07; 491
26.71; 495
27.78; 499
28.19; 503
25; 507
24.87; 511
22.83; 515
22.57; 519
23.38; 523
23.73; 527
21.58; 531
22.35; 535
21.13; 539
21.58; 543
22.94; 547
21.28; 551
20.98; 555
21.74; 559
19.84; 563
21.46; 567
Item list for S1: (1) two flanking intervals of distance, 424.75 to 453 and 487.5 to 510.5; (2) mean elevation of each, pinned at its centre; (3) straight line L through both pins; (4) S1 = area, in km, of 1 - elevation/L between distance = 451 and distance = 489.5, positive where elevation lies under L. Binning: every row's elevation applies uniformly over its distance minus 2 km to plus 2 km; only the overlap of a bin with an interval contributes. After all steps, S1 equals 3.4 km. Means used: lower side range 17.8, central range 20.4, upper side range 26.6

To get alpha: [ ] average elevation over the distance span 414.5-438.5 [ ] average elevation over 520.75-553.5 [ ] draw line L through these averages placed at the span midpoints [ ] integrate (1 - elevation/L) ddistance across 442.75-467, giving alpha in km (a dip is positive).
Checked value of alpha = 1.1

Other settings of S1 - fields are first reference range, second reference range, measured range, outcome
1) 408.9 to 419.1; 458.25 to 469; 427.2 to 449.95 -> 0.9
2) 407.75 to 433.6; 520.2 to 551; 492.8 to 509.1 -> -4.6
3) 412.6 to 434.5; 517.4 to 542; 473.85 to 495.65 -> -3.4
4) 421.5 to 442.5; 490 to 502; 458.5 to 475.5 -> 2.6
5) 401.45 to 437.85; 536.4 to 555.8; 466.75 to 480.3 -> -0.8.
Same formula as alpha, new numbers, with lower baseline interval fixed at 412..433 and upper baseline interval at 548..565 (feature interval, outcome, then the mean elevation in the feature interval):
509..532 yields -3.40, 23.2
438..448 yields 0.60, 17.3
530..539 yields -0.55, 21.8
